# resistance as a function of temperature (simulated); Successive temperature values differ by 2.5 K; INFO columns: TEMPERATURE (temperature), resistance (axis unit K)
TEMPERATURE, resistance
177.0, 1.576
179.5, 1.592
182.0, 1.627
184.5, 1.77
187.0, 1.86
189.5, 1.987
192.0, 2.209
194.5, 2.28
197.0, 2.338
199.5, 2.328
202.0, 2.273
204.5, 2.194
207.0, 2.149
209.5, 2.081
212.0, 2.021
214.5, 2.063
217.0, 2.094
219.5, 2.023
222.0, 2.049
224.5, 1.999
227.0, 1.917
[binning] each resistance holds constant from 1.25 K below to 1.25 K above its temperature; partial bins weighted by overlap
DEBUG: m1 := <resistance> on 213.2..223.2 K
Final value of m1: 2.06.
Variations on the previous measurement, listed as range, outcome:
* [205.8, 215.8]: 2.08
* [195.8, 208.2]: 2.26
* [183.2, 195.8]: 2.02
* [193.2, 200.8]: 2.31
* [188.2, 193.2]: 2.09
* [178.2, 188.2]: 1.71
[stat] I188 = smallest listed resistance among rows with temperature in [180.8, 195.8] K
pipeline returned 1.627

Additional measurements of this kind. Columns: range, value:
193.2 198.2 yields 2.28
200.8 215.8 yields 2.021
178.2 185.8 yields 1.592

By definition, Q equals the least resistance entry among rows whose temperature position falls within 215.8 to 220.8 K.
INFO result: 2.023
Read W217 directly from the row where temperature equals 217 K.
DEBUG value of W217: 2.094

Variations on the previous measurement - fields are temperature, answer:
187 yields 1.86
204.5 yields 2.194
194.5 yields 2.28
